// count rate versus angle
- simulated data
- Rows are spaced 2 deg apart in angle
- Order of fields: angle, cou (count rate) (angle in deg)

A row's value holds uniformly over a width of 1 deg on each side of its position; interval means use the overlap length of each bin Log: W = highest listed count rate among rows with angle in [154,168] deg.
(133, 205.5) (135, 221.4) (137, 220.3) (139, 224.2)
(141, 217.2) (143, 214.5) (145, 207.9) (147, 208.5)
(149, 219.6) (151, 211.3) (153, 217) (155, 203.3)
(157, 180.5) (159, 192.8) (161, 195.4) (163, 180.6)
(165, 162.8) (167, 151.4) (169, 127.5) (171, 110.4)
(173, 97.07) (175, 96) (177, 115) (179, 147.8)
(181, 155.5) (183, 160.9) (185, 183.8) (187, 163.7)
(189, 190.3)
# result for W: 203.3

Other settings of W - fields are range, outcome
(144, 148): 208.5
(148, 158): 219.6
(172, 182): 155.5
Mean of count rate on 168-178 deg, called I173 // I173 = 109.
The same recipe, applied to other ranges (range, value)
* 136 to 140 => 222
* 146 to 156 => 212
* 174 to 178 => 106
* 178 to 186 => 162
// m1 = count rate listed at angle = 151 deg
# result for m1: 211.3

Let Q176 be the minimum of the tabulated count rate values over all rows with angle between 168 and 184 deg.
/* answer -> 96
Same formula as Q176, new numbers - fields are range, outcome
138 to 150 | 207.9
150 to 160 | 180.5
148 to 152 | 211.3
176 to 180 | 115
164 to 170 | 127.5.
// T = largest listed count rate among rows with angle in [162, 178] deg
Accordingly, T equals 180.6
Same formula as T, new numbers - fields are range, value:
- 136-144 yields 224.2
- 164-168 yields 162.8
